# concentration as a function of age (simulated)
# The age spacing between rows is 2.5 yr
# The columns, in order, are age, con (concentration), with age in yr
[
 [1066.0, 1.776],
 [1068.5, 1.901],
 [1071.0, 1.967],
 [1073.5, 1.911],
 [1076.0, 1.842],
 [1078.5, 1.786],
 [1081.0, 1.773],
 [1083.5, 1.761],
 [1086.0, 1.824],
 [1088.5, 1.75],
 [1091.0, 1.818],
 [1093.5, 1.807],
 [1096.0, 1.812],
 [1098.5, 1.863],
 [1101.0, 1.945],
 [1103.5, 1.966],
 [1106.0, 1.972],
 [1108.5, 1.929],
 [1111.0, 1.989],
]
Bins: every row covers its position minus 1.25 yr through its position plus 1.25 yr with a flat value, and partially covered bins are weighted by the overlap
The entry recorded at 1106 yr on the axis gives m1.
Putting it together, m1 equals 1.972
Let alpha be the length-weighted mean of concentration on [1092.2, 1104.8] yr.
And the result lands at 1.88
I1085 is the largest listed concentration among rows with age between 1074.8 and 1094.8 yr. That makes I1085 1.842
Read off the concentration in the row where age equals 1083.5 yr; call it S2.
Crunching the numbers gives 1.761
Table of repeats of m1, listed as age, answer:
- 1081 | 1.773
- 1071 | 1.967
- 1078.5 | 1.786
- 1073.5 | 1.911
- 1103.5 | 1.966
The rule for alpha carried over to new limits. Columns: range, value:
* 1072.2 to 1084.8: 1.82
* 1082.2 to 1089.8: 1.78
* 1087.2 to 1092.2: 1.78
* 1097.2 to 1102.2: 1.9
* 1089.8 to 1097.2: 1.81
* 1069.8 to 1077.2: 1.91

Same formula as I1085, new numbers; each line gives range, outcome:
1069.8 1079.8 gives 1.967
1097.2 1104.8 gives 1.966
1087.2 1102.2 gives 1.945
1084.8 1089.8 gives 1.824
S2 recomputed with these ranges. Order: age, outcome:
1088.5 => 1.75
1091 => 1.818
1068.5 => 1.901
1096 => 1.812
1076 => 1.842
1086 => 1.824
